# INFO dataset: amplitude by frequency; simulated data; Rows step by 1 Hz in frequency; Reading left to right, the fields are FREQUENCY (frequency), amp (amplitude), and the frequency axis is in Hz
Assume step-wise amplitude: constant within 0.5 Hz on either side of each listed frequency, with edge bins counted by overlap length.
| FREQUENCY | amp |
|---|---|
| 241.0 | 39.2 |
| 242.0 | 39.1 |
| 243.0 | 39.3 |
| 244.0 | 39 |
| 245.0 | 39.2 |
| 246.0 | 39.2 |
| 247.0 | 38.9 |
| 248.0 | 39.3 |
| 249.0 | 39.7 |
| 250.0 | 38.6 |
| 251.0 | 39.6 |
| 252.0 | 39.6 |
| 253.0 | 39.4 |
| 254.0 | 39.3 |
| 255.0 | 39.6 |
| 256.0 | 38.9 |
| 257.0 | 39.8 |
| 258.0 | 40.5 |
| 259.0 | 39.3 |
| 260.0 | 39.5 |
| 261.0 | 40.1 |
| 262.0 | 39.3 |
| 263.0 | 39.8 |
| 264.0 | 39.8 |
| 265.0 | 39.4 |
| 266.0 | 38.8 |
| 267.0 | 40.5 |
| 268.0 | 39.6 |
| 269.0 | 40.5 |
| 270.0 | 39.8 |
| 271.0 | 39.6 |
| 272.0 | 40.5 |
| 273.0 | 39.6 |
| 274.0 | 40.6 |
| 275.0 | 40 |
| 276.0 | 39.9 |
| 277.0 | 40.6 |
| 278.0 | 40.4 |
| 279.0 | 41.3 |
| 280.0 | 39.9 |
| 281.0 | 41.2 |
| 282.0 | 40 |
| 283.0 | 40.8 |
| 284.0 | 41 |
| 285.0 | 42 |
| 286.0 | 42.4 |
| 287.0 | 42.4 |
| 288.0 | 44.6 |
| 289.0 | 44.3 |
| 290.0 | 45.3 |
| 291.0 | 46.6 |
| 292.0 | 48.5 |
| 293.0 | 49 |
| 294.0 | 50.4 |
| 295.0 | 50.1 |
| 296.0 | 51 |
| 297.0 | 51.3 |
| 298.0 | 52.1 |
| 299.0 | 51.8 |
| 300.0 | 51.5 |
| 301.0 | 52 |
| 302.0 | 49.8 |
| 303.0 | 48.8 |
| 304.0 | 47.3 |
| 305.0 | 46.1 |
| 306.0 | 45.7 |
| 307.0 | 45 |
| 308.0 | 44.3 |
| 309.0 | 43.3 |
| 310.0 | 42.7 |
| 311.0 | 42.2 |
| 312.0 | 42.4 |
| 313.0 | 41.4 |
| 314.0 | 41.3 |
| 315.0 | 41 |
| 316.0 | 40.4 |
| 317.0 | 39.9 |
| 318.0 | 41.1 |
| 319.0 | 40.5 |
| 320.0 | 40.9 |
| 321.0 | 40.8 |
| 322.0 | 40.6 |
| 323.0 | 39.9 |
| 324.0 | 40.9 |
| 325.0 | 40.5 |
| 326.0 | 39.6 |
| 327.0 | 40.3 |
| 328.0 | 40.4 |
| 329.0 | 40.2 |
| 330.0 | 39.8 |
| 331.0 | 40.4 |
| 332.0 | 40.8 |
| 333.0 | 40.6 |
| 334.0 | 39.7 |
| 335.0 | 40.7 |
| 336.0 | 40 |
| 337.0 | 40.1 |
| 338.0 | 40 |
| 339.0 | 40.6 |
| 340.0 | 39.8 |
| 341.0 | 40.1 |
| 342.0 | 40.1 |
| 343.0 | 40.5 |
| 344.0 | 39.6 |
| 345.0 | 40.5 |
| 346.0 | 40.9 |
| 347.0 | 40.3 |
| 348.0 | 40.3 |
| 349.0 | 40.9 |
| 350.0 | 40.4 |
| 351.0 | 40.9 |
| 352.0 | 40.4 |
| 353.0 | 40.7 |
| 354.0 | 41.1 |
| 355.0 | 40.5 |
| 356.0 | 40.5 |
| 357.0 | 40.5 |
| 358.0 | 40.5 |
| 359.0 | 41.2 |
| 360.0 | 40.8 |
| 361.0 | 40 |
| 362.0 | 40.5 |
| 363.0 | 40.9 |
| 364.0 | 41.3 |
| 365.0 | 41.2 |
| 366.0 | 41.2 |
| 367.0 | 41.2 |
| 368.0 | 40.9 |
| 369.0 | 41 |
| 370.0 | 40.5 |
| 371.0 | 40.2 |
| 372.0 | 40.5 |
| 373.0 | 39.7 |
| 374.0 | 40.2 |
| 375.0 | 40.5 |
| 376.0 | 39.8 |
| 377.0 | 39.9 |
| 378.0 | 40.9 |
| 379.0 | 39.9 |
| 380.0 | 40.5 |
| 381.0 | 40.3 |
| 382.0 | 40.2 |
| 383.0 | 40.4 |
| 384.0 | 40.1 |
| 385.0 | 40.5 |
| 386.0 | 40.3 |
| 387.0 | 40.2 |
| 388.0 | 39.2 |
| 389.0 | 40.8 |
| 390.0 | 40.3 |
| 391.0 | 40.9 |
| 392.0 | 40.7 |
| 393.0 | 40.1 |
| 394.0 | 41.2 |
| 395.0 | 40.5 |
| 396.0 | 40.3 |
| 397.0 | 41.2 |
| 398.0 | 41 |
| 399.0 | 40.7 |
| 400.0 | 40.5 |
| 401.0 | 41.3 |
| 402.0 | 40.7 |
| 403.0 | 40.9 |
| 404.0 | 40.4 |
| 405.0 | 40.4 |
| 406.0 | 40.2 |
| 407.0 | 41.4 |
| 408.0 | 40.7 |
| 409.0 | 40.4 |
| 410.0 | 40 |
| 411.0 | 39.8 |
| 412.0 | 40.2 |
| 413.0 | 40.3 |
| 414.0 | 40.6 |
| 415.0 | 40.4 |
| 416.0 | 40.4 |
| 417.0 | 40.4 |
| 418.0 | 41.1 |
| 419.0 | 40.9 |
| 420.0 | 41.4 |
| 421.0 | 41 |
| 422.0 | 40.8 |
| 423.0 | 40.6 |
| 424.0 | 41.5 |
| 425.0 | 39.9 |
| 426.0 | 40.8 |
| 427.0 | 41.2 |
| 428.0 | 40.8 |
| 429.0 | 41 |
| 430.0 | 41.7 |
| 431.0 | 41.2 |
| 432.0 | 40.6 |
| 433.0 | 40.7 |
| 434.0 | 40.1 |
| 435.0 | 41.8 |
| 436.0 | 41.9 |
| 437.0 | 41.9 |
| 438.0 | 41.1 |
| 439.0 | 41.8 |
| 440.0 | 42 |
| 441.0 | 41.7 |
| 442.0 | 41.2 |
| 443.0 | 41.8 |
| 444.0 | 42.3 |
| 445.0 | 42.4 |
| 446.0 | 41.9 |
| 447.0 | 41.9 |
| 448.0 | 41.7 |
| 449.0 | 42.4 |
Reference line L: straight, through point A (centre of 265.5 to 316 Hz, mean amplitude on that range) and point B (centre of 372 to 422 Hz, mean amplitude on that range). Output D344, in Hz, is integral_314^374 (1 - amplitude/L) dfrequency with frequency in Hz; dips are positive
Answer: 2.4 Hz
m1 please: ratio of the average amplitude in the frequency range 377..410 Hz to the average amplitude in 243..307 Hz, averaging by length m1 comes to 0.95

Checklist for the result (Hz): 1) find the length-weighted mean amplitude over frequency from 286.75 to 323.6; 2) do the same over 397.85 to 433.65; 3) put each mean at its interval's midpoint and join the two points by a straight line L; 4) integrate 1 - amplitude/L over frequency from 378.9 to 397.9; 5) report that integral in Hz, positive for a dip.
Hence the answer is 0.65 Hz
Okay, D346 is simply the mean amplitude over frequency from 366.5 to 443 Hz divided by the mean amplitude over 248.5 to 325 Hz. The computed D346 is 0.96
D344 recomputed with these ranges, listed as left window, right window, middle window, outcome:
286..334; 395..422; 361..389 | 0.9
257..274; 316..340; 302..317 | -1.3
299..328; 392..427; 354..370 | 0.4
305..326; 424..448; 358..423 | 1.5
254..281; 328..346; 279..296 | -1.9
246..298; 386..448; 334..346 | 0.3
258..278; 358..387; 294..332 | -3.7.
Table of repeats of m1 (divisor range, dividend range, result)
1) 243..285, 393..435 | 1.02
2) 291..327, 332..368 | 0.90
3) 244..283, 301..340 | 1.05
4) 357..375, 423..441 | 1.01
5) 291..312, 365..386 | 0.84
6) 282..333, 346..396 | 0.92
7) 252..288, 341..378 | 1.01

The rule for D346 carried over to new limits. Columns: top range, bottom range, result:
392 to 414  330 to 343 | 1.01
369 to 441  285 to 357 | 0.95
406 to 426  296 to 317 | 0.88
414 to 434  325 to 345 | 1.02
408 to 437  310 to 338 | 1.00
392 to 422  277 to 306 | 0.88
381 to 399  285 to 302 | 0.84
